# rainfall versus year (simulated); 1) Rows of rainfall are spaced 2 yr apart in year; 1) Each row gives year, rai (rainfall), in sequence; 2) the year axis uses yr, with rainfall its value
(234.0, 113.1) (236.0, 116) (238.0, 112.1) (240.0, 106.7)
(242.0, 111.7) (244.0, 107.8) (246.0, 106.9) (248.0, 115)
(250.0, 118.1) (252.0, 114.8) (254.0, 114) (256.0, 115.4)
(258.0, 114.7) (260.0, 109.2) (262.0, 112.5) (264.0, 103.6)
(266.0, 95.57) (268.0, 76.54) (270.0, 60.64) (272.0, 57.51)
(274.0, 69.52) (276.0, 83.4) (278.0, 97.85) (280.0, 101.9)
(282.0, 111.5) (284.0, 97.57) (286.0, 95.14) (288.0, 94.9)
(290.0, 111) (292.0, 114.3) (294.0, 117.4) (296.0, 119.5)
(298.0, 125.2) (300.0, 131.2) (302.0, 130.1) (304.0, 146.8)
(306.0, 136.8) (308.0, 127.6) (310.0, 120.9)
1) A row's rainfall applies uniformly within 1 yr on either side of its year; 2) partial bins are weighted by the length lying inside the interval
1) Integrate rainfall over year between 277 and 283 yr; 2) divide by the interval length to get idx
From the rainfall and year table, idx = 104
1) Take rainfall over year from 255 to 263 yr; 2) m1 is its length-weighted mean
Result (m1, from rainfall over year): 113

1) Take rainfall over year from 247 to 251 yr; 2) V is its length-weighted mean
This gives 117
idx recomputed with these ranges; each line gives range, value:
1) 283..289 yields 95.9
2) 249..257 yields 116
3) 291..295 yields 116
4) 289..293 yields 113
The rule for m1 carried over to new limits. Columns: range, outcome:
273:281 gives 88.2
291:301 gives 122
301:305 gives 138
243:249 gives 110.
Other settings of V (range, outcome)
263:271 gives 84.1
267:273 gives 64.9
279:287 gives 102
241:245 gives 110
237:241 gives 109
